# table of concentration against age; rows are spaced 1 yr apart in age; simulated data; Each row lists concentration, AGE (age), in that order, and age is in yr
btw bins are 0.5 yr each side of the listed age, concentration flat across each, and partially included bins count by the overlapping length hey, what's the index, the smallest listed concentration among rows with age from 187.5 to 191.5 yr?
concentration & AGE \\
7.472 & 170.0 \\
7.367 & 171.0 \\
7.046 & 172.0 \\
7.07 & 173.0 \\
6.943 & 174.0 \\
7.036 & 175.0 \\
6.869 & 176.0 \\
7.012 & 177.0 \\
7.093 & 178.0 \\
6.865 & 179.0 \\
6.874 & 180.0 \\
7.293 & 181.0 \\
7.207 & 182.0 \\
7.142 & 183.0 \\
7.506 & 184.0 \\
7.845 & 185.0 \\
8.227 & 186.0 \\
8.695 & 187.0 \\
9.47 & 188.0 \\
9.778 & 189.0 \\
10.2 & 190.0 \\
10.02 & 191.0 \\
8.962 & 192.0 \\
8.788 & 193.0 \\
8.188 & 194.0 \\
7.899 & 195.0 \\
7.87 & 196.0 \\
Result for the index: 9.47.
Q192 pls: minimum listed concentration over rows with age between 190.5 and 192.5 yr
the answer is 8.962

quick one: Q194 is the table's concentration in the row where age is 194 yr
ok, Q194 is 8.188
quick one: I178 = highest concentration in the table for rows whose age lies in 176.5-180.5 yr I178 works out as 7.093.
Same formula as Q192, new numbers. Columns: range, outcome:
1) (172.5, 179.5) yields 6.865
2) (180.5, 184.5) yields 7.142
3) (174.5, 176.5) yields 6.869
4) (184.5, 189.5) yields 7.845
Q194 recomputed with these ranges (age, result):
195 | 7.899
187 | 8.695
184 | 7.506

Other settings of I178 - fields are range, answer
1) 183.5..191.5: 10.2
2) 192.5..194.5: 8.788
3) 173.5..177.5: 7.036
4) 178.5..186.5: 8.227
